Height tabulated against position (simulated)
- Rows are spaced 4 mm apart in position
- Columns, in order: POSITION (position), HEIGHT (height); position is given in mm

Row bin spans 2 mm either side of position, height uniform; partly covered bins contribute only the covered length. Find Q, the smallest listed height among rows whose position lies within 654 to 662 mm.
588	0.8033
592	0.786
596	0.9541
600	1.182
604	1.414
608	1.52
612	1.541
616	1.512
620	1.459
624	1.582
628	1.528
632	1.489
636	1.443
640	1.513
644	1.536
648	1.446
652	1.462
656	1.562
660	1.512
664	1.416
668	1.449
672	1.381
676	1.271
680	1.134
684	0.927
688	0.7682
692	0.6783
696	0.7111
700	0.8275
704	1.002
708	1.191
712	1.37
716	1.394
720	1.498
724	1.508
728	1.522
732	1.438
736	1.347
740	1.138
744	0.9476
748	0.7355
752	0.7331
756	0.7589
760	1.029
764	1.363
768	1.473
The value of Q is 1.512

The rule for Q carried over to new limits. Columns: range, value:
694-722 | 0.7111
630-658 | 1.443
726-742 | 1.138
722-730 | 1.508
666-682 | 1.134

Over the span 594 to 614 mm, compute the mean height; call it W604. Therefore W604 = 1.32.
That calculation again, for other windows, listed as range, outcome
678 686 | 1.03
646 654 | 1.45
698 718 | 1.16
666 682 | 1.31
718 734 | 1.49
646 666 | 1.48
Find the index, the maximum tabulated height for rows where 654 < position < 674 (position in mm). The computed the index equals 1.562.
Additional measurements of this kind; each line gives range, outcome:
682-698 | 0.927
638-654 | 1.536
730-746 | 1.438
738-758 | 1.138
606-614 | 1.541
